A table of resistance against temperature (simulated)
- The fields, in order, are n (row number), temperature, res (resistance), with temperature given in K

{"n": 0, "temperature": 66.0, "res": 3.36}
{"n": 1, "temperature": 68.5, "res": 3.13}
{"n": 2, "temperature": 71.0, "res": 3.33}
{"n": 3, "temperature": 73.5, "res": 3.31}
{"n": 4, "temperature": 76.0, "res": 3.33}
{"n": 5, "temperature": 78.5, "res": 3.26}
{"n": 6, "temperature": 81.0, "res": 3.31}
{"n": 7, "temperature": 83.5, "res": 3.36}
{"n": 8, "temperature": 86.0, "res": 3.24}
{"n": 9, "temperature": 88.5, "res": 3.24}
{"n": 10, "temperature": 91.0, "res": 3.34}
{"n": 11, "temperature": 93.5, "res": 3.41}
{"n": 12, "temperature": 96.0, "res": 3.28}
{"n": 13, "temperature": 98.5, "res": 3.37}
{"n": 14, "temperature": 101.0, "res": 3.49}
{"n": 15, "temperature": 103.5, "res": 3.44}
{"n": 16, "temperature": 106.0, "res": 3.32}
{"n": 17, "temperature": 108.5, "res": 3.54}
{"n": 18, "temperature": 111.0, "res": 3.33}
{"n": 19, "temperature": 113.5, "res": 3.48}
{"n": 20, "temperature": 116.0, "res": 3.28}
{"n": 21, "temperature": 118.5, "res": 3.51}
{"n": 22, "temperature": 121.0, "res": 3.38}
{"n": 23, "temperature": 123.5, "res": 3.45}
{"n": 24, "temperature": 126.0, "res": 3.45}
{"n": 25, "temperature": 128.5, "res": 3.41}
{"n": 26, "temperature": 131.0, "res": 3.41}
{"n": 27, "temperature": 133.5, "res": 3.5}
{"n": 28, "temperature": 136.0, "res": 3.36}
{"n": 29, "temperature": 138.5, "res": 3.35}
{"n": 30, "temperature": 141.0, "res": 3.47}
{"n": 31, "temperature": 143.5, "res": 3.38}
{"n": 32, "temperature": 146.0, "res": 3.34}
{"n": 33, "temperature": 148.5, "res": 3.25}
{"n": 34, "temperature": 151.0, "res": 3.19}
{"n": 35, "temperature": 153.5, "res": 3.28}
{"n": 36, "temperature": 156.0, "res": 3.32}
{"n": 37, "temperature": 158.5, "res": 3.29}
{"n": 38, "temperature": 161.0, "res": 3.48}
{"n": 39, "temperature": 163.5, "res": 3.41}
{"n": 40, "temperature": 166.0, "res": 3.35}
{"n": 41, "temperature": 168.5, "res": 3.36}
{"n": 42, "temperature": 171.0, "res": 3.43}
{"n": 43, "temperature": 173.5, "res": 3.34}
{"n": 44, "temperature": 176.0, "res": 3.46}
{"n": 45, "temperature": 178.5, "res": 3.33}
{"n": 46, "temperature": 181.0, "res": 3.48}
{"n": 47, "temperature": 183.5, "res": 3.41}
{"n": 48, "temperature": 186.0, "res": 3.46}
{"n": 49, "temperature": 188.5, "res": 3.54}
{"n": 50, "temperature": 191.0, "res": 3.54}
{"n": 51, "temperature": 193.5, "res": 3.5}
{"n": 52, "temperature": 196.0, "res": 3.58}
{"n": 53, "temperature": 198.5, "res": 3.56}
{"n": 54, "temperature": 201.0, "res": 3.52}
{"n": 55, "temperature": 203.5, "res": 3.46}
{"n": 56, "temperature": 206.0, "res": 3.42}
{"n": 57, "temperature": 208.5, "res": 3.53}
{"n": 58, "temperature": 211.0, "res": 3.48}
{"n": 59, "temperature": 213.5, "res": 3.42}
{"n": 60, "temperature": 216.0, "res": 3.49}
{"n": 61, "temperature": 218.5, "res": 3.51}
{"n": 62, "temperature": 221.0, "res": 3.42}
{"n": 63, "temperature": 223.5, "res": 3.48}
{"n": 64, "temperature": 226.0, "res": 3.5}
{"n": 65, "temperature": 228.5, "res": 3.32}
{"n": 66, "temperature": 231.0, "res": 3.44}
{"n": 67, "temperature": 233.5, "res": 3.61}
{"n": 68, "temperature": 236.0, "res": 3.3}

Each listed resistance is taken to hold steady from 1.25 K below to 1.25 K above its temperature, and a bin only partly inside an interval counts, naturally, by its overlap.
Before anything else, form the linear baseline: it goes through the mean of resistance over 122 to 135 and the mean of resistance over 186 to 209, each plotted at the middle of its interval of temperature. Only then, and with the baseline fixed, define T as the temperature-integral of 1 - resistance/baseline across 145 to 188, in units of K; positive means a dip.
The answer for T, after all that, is 1.4 K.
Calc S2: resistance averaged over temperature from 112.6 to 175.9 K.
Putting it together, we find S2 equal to 3.38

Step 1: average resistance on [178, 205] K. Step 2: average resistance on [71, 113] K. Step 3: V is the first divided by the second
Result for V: 1.04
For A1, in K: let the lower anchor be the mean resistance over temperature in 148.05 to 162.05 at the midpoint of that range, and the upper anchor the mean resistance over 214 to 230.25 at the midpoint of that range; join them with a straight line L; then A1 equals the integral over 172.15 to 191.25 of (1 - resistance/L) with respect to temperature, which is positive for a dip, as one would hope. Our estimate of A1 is -0.45 K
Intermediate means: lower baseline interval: 3.3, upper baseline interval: 3.45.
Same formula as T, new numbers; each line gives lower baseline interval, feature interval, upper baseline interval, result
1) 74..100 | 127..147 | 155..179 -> -0.3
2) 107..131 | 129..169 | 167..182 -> 0.6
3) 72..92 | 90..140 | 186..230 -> -0.9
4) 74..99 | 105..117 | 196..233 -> -0.2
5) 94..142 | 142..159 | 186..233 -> 0.7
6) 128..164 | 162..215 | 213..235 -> -0.6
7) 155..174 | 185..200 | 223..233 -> -0.6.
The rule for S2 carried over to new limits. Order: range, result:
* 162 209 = 3.46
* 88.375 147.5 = 3.4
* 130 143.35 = 3.42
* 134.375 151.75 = 3.34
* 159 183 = 3.4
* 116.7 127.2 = 3.44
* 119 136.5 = 3.43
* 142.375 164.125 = 3.32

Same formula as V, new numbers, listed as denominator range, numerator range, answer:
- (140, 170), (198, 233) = 1.04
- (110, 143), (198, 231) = 1.02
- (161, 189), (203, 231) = 1.01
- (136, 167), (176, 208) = 1.04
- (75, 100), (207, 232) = 1.04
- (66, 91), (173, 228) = 1.06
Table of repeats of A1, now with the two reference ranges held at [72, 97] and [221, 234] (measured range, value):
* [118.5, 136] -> -0.4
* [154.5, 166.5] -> 0.1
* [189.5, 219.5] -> -0.6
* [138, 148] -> 0.0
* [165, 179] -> 0.1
